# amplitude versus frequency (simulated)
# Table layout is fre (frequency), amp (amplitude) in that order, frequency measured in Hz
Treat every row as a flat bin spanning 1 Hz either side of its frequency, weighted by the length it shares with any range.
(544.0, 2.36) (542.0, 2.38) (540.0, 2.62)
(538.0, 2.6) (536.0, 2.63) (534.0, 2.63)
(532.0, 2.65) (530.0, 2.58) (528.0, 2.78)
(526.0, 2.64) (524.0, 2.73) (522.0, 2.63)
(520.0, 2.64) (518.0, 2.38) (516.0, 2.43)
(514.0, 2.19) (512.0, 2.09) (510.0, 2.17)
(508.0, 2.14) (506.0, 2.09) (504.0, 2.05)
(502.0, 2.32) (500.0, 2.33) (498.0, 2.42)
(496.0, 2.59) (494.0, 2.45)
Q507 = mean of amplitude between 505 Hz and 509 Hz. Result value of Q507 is 2.12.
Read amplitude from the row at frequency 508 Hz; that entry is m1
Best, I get 2.14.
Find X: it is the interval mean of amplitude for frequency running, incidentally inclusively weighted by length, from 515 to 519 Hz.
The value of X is 2.41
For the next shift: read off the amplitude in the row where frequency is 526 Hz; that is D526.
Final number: 2.64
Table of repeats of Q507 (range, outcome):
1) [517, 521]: 2.51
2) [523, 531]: 2.68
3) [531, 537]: 2.64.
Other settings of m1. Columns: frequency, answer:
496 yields 2.59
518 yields 2.38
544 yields 2.36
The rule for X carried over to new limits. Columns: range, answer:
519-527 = 2.66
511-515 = 2.14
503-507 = 2.07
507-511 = 2.16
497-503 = 2.36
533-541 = 2.62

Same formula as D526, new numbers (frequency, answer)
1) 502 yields 2.32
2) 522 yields 2.63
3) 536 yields 2.63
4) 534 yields 2.63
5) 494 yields 2.45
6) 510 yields 2.17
